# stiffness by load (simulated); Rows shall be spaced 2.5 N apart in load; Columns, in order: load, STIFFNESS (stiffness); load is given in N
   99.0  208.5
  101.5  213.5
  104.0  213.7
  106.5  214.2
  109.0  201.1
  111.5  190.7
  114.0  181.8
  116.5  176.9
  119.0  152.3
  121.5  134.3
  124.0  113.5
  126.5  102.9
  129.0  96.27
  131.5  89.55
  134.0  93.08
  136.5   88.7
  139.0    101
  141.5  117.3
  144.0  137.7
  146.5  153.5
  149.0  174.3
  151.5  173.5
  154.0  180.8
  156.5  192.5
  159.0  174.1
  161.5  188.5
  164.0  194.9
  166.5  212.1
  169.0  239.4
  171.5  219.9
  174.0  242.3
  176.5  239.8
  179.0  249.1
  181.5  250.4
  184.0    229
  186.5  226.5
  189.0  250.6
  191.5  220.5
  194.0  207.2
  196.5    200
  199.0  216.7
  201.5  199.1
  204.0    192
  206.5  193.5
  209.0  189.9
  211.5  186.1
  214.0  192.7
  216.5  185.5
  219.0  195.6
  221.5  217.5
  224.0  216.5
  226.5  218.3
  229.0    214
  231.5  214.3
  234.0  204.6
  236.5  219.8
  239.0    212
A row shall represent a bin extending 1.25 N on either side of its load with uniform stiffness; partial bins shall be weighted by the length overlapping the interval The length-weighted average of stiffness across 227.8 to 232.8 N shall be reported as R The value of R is 214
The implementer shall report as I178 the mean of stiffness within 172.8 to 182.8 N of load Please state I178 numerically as 245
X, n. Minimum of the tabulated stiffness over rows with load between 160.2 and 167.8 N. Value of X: 188.5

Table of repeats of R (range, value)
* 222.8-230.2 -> 216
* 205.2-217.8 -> 190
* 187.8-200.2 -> 219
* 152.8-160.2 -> 183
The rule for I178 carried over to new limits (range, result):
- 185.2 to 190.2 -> 238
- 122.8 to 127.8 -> 108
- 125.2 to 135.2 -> 95.6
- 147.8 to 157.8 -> 180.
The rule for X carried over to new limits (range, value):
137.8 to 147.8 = 101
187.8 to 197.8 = 200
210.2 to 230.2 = 185.5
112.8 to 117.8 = 176.9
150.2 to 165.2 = 173.5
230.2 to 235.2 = 204.6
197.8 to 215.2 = 186.1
